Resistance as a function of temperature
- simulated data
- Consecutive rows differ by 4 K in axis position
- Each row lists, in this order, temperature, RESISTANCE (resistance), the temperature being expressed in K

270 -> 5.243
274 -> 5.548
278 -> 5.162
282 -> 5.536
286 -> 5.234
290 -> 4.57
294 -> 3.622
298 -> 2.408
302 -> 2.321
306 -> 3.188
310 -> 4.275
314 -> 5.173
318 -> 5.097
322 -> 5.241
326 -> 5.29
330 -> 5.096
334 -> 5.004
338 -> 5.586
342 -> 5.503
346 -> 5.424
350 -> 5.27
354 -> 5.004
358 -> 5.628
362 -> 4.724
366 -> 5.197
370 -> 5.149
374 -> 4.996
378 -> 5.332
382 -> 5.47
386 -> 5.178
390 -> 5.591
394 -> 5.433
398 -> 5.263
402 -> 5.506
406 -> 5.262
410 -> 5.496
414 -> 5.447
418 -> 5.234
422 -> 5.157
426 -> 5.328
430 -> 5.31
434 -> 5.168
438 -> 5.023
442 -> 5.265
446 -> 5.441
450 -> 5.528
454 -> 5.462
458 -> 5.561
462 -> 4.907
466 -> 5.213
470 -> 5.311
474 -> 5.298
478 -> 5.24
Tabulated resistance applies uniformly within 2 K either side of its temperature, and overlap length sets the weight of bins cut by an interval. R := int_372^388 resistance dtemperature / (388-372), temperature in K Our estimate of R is 5.24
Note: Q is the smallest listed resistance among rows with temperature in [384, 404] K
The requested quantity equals 5.178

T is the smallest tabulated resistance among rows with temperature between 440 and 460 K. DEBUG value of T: 5.265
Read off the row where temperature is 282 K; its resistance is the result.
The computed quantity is 5.536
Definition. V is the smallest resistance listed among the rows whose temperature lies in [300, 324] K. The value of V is 2.321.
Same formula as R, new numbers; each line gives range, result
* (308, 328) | 5.02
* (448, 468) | 5.33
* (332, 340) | 5.29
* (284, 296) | 4.48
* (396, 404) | 5.38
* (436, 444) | 5.14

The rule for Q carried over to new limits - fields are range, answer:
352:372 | 4.724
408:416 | 5.447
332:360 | 5.004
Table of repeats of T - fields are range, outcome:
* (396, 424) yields 5.157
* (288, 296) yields 3.622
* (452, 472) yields 4.907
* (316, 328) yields 5.097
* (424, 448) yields 5.023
